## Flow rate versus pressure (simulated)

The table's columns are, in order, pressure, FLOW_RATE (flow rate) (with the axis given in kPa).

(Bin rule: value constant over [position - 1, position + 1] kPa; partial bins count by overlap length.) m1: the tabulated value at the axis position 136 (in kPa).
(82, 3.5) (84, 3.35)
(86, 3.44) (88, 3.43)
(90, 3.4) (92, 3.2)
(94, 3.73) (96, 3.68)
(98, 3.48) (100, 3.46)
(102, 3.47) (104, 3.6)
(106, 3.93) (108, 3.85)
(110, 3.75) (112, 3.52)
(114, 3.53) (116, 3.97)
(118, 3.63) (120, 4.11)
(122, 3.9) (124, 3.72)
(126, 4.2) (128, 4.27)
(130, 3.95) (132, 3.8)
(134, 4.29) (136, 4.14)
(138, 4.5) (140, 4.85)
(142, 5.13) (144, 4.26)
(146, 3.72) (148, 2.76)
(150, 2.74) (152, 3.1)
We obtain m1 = 4.14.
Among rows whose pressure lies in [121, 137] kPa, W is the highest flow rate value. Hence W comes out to 4.29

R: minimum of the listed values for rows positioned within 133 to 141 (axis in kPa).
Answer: 4.14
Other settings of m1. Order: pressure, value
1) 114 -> 3.53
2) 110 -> 3.75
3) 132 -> 3.8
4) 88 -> 3.43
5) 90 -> 3.4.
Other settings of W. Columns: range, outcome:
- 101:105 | 3.6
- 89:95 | 3.73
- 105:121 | 4.11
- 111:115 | 3.53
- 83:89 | 3.44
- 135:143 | 5.13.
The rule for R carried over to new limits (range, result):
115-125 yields 3.63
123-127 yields 3.72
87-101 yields 3.2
